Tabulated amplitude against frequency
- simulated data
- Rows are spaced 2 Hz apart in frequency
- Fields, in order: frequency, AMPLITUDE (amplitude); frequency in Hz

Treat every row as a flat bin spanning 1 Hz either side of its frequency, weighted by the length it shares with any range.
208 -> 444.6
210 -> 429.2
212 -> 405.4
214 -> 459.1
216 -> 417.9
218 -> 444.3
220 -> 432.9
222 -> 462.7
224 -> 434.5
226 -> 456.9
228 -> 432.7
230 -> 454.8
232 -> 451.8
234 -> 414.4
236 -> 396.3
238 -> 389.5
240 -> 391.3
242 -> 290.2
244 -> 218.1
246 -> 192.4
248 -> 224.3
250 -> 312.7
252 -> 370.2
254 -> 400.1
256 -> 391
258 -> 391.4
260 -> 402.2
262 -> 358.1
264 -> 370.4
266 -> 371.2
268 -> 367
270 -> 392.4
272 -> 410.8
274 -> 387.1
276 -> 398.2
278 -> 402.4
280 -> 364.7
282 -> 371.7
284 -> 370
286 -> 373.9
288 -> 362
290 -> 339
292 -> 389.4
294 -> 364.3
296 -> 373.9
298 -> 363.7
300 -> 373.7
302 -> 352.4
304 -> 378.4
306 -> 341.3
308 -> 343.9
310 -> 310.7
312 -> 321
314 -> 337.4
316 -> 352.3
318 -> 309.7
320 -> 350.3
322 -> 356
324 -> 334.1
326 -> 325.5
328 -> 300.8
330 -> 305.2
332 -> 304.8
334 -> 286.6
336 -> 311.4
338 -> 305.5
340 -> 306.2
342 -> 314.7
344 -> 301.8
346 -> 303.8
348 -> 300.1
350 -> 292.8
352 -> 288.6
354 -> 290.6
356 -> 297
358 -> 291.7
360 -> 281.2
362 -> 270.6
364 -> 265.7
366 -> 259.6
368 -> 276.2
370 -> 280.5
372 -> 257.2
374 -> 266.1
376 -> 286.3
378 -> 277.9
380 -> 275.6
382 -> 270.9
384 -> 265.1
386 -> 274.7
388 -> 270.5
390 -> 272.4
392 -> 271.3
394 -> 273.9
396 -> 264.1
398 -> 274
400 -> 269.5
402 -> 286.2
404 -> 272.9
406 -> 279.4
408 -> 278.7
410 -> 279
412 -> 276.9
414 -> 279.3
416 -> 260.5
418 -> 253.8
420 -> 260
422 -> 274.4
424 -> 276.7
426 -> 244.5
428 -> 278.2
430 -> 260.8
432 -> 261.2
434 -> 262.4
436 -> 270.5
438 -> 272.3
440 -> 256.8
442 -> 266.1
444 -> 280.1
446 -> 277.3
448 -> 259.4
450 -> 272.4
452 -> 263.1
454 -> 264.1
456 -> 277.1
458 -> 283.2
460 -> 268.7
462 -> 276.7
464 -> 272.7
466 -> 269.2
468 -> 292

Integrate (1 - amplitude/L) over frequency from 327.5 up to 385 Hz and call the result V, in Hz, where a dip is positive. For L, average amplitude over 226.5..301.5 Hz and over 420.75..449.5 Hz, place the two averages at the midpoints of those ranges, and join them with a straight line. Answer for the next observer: 4.9 Hz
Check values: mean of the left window 369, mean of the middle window 287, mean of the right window 267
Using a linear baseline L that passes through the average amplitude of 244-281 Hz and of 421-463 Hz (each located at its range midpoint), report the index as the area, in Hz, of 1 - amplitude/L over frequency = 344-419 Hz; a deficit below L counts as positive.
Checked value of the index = 5.4 Hz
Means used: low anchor 358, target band 277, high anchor 269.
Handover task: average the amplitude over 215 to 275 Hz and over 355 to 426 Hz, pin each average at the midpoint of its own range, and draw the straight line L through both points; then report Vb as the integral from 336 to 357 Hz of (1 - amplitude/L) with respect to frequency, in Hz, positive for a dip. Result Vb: 0.3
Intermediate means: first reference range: 381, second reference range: 273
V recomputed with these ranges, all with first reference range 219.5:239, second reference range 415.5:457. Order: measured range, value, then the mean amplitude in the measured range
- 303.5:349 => 4.3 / 321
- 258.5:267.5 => 0.7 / 376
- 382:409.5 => 2.3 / 273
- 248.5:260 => 1.2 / 369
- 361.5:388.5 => 3.8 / 271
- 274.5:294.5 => 0.7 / 374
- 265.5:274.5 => 0.3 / 386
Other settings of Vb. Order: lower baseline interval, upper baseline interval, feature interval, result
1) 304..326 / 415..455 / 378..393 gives 1.18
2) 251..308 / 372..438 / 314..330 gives 0.42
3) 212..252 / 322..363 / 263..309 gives -3.85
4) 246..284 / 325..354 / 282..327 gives -2.50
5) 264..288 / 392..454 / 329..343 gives 1.28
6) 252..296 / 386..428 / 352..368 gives 1.54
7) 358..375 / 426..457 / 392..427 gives -0.25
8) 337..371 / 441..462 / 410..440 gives 1.06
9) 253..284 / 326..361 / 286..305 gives -0.68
